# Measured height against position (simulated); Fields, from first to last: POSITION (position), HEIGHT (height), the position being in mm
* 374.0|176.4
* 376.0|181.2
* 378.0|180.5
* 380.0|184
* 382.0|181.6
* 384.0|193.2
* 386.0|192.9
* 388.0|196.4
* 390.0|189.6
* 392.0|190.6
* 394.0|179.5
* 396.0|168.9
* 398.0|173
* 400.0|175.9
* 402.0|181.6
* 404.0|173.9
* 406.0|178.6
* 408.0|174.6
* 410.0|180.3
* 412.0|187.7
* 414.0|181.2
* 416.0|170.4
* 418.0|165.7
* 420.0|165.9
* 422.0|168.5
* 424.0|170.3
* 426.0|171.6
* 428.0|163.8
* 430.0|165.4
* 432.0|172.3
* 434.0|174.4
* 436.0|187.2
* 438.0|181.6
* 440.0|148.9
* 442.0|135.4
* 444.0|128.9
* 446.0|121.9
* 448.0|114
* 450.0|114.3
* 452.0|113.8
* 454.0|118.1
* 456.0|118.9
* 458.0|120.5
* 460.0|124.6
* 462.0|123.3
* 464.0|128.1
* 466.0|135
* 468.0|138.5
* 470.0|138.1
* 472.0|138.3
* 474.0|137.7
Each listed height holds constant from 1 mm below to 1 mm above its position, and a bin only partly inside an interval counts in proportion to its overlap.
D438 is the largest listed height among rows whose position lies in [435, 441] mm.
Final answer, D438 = 187.2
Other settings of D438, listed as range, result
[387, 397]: 196.4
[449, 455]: 118.1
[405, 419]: 187.7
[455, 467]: 135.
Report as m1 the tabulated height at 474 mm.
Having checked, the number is 137.7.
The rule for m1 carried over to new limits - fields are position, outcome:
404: 173.9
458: 120.5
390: 189.6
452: 113.8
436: 187.2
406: 178.6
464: 128.1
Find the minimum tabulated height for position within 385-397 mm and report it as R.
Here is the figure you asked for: 168.9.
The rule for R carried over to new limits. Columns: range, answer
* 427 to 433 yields 163.8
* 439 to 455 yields 113.8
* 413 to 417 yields 170.4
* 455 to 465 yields 118.9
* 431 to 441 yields 148.9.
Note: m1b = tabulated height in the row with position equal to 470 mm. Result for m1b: 138.1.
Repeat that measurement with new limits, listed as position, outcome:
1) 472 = 138.3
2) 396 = 168.9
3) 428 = 163.8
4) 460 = 124.6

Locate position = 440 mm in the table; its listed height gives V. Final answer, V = 148.9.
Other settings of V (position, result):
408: 174.6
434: 174.4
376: 181.2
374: 176.4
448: 114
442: 135.4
